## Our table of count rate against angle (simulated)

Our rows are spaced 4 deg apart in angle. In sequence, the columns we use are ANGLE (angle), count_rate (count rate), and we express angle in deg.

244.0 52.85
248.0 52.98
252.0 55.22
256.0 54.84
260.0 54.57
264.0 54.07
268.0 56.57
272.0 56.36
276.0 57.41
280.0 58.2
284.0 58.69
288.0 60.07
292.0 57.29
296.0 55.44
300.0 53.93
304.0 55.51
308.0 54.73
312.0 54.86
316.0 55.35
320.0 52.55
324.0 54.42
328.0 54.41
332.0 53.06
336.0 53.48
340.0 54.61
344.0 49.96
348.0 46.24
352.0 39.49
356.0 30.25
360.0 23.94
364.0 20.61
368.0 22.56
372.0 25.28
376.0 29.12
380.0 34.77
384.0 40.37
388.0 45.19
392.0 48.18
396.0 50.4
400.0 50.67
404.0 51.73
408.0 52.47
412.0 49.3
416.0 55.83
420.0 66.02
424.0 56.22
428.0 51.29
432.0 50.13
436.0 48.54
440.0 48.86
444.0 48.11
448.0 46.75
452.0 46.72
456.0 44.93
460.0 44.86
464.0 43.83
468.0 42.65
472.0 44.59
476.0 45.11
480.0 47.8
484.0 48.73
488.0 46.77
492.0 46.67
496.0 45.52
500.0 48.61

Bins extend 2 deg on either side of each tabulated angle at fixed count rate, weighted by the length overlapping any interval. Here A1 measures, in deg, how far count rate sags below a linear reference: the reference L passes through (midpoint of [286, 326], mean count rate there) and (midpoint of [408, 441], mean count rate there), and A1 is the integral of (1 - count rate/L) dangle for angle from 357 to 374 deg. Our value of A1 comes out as 9.6 deg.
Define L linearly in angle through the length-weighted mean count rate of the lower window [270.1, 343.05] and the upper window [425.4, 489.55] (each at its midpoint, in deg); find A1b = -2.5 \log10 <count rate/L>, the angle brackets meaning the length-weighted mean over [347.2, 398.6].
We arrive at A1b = 0.42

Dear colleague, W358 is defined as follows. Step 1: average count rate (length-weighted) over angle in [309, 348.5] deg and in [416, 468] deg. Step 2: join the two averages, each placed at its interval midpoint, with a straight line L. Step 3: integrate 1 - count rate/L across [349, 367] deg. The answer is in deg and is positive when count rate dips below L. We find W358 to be 7.9 deg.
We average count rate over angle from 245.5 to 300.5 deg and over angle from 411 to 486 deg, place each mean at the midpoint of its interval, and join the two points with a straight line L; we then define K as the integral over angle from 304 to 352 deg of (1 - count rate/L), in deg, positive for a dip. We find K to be 1.2 deg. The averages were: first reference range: 56.1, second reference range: 49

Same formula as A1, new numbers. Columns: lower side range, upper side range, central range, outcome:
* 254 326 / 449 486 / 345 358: 3.2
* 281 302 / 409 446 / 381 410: 3.1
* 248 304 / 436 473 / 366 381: 6.8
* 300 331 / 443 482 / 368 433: 3.3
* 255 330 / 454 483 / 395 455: -4.8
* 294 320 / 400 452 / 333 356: 2.8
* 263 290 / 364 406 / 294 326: -1.8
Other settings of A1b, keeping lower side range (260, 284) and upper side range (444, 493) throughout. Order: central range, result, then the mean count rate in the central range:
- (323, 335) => -0.01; 53.9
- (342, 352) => 0.13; 46.4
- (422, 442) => -0.07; 51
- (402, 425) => -0.13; 55.2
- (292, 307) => 0.00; 55.3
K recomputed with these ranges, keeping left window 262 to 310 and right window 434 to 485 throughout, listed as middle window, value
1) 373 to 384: 3.9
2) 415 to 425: -2.4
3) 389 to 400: 0.2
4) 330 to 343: 0.0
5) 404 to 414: -0.4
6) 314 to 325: 0.1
